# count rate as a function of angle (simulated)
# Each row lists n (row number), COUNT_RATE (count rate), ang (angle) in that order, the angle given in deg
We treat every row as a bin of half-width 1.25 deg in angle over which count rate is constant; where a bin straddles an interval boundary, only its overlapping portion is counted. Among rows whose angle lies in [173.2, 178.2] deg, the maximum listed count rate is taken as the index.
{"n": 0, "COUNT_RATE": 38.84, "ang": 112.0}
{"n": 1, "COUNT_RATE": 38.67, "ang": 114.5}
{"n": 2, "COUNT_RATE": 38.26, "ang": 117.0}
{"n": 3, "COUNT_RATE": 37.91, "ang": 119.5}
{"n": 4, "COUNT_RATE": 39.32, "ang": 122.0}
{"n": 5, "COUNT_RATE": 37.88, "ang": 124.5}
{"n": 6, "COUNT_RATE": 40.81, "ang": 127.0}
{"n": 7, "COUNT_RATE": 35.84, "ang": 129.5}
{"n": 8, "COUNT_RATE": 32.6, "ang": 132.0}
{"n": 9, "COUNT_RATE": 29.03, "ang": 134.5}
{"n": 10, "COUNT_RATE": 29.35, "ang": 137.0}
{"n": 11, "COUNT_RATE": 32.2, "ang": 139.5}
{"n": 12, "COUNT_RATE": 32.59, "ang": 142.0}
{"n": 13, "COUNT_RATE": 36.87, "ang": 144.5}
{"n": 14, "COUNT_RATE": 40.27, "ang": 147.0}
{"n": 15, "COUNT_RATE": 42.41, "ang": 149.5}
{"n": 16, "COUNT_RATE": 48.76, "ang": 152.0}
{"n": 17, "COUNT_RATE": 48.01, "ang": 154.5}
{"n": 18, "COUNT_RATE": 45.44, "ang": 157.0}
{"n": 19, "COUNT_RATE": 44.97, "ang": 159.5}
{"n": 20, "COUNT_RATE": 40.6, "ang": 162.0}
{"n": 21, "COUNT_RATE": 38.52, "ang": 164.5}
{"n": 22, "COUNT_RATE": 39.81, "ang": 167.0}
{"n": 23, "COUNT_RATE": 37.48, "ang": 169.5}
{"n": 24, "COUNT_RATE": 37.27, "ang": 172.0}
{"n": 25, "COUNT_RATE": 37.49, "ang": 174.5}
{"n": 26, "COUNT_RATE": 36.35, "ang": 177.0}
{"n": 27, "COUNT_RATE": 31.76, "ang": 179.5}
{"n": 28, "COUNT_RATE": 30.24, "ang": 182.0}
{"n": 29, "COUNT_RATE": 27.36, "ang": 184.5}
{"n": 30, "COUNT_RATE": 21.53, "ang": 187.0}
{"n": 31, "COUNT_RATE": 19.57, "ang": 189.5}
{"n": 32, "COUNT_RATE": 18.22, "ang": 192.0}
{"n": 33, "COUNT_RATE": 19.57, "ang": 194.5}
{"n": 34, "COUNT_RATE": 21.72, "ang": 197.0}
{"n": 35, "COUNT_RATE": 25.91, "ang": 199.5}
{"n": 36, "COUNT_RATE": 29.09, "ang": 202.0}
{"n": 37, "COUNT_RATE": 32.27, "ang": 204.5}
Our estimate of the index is 37.49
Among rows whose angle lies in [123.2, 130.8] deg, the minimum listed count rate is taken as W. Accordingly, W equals 35.84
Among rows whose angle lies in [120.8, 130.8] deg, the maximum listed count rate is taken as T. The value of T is 40.81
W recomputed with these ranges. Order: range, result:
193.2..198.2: 19.57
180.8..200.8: 18.22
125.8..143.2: 29.03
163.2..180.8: 31.76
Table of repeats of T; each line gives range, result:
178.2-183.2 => 31.76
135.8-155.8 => 48.76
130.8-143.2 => 32.6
